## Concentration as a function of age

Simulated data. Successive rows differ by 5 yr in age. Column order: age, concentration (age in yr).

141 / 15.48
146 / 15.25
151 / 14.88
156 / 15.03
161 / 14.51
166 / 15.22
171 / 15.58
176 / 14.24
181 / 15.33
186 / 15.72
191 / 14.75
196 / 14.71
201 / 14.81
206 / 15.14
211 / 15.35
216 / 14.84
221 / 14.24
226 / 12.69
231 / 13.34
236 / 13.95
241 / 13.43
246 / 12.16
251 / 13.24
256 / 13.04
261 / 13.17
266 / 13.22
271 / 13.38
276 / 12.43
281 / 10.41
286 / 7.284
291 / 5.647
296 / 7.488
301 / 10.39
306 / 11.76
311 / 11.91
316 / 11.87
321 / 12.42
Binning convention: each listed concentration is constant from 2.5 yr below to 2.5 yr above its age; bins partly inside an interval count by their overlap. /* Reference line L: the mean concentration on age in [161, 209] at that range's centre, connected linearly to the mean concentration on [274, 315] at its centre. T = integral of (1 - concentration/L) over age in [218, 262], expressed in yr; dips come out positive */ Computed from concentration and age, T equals -3.3 yr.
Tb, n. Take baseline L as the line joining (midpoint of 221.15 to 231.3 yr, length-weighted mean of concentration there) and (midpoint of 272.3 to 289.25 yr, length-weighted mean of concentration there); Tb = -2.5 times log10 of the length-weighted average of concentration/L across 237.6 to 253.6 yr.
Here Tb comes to -0.077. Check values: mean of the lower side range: 13.2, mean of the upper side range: 10.1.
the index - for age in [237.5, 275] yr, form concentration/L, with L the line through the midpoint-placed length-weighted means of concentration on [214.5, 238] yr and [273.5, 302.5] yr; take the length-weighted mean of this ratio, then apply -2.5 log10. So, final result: -0.16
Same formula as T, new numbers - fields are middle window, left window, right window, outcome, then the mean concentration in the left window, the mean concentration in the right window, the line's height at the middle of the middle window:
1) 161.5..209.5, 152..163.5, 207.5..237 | -1.81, 14.8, 14.1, 14.5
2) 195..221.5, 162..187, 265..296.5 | -2.76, 15.1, 9.98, 13.5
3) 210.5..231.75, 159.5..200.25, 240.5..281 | -0.20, 15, 12.8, 13.9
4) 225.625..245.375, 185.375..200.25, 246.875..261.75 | 0.45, 14.9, 13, 13.6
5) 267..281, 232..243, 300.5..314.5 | 0.07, 13.7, 11.5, 12.5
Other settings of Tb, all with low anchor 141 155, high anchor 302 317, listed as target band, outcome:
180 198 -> -0.06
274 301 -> 0.36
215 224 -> -0.06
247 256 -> -0.01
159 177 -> -0.02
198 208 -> -0.07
